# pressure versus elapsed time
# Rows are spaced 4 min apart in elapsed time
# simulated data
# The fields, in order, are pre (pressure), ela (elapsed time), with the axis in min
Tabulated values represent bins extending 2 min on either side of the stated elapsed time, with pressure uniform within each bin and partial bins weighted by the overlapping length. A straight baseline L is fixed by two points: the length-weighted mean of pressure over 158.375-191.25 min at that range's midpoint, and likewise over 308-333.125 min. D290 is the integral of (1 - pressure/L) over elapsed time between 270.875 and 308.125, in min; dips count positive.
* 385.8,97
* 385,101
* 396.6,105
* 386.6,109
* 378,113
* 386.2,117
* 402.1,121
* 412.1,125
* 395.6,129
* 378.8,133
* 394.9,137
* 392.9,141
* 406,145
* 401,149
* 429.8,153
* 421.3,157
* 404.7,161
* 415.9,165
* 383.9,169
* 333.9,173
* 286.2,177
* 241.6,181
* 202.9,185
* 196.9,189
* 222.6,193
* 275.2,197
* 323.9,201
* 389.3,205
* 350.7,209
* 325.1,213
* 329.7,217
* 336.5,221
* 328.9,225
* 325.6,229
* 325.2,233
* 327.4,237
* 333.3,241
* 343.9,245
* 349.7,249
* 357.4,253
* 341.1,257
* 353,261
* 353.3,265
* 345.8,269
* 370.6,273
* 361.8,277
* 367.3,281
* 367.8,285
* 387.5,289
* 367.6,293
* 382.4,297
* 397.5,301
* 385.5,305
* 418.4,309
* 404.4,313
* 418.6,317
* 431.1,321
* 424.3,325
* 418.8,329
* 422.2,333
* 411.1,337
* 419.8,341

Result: 1.75 min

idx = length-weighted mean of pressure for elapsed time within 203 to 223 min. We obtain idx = 346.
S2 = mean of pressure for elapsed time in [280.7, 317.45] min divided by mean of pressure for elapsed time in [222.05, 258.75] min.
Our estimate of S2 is 1.16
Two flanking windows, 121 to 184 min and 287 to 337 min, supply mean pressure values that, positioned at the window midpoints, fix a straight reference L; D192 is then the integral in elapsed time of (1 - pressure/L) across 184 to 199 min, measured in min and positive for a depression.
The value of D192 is 6.19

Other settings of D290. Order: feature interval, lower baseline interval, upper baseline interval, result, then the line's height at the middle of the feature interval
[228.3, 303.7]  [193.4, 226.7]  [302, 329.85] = 3.3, 373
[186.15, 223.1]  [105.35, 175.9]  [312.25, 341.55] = 9.1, 403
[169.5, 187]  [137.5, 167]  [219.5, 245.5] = 4.9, 384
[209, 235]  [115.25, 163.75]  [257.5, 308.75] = 3.7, 384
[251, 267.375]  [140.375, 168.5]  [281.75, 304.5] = 1.5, 387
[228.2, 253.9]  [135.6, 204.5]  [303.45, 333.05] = 2.6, 375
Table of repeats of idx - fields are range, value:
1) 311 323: 418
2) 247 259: 349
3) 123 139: 395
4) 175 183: 264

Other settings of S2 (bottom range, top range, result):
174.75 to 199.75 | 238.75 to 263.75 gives 1.44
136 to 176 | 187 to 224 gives 0.77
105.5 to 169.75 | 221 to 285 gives 0.87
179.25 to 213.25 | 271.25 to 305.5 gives 1.35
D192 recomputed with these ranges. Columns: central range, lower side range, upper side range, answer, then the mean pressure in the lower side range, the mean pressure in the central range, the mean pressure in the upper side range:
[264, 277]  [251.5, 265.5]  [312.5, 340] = 0.2 min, 351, 358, 419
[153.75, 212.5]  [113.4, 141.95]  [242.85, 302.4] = 9.5 min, 394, 320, 363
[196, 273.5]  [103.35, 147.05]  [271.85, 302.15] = 8.4 min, 394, 340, 375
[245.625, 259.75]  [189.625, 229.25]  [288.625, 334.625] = 0.2 min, 316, 349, 405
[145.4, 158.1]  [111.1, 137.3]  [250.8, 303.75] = -0.9 min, 392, 416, 366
